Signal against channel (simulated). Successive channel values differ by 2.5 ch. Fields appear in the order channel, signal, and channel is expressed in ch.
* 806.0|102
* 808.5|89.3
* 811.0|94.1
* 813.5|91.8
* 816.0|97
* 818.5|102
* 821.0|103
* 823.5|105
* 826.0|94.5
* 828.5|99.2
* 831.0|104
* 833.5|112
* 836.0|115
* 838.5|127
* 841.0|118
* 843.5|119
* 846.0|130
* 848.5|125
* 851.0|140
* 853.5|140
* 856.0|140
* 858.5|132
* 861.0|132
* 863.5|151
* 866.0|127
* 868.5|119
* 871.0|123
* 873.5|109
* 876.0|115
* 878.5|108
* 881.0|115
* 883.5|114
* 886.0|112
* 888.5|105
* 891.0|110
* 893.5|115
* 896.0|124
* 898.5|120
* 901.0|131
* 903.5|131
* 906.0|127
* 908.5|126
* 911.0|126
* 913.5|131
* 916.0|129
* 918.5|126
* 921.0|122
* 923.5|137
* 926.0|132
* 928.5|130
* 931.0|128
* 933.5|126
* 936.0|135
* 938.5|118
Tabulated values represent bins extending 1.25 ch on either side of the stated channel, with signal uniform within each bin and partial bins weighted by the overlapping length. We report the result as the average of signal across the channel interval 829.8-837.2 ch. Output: 110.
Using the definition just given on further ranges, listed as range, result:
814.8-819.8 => 99.6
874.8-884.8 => 113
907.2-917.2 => 128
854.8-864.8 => 139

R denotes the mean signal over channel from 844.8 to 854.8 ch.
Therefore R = 134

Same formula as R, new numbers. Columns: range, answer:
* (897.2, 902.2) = 125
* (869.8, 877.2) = 116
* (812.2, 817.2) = 94.4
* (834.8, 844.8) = 120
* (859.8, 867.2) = 137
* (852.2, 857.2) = 140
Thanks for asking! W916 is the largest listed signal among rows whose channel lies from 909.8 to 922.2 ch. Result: 131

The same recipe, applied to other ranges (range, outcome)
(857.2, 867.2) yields 151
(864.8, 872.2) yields 127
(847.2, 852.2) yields 140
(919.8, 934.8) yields 137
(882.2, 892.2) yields 114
